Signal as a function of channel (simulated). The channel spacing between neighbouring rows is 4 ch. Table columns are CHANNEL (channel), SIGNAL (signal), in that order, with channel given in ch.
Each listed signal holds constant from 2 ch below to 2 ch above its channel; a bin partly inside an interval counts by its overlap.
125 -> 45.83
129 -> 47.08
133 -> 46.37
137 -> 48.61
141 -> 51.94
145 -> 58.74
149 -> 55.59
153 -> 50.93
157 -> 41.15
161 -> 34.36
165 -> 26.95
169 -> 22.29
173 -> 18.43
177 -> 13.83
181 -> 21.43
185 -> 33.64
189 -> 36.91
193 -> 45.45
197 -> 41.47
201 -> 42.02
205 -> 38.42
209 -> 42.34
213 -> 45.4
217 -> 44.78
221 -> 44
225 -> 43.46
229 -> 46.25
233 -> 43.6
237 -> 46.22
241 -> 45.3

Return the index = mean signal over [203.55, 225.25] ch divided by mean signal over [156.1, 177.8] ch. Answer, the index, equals 1.7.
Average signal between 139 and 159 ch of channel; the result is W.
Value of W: 51.7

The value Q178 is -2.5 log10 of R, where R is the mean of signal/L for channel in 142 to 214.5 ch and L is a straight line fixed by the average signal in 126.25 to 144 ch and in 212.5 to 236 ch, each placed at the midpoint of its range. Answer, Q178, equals 0.25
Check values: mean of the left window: 49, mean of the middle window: 37.3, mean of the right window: 44.6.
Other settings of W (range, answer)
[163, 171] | 24.6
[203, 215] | 42.1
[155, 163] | 37.8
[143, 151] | 57.2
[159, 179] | 23.2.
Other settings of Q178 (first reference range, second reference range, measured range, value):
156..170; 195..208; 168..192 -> 0.373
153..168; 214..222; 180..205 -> 0.088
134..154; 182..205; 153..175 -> 0.483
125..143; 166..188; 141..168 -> -0.204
